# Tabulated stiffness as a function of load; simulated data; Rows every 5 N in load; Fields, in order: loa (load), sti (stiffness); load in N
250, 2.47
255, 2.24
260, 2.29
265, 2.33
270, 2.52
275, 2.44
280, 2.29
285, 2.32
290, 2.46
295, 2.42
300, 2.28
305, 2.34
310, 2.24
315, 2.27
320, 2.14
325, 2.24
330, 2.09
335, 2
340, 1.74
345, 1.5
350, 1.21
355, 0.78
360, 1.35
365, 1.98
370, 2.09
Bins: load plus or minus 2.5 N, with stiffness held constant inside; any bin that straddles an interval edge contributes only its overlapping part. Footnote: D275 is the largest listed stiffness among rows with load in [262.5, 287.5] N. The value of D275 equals 2.52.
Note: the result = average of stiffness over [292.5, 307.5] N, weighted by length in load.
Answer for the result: 2.35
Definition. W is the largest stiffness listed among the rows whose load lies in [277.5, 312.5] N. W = 2.46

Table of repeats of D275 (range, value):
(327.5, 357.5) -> 2.09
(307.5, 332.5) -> 2.27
